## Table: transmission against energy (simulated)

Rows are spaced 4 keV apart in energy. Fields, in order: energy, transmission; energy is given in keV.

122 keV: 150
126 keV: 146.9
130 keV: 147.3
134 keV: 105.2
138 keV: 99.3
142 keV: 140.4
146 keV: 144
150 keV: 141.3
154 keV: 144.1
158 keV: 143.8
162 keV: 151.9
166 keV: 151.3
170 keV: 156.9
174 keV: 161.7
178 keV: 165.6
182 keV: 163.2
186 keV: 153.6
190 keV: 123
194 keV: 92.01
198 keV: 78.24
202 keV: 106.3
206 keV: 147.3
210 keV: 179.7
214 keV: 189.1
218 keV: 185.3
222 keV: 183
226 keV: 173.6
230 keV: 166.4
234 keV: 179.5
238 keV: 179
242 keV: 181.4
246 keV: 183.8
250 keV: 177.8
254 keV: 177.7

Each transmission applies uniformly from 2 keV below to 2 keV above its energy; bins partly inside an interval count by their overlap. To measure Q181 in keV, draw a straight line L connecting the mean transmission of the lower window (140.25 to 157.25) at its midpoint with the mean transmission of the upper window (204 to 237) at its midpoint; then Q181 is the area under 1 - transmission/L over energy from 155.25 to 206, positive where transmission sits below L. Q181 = 6.0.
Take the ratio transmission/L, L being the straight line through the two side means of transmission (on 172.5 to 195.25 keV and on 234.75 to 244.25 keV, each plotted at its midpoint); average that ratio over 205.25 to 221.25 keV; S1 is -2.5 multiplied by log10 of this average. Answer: -0.09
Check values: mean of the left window 144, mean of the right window 180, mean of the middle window 178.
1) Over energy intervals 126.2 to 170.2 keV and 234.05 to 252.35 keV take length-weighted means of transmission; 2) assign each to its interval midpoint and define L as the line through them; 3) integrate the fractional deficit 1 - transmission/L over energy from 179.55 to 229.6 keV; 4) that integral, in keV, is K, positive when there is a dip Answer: 4.6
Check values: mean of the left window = 138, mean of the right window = 180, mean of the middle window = 149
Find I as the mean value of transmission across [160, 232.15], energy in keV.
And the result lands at 152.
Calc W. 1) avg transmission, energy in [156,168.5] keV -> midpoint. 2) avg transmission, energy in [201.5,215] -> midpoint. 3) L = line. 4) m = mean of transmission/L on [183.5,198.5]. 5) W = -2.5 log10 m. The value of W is 0.31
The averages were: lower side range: 149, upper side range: 159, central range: 117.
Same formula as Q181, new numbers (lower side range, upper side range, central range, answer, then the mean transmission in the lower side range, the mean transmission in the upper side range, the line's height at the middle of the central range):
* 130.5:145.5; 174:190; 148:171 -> -1.59 keV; 121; 156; 138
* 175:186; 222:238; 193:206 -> 5.18 keV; 162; 175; 167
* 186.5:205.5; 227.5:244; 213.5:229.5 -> -3.12 keV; 108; 176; 152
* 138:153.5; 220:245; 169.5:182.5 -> -0.98 keV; 137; 177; 151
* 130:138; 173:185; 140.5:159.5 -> -1.66 keV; 114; 163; 132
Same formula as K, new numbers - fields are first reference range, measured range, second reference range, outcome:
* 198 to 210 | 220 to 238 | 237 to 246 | -1.4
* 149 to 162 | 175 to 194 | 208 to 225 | 2.0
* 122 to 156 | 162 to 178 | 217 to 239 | -0.8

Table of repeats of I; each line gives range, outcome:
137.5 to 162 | 139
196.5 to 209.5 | 120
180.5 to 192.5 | 144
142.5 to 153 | 142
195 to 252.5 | 164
